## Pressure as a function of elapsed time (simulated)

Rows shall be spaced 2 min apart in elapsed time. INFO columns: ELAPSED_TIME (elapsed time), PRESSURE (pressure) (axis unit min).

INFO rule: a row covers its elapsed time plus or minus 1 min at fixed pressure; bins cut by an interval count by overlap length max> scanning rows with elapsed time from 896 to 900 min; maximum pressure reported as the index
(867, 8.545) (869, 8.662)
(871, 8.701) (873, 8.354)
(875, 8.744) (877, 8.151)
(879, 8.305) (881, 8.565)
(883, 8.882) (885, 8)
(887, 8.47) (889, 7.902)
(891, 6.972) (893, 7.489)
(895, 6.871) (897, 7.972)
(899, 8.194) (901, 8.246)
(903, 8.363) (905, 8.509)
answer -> 8.194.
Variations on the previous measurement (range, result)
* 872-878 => 8.744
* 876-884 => 8.882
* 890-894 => 7.489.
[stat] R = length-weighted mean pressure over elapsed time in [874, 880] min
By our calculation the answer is 8.4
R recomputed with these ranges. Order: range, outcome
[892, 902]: 7.75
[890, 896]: 7.11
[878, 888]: 8.44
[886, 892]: 7.78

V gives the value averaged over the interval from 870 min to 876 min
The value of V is 8.6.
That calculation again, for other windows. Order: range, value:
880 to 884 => 8.72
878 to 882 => 8.43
